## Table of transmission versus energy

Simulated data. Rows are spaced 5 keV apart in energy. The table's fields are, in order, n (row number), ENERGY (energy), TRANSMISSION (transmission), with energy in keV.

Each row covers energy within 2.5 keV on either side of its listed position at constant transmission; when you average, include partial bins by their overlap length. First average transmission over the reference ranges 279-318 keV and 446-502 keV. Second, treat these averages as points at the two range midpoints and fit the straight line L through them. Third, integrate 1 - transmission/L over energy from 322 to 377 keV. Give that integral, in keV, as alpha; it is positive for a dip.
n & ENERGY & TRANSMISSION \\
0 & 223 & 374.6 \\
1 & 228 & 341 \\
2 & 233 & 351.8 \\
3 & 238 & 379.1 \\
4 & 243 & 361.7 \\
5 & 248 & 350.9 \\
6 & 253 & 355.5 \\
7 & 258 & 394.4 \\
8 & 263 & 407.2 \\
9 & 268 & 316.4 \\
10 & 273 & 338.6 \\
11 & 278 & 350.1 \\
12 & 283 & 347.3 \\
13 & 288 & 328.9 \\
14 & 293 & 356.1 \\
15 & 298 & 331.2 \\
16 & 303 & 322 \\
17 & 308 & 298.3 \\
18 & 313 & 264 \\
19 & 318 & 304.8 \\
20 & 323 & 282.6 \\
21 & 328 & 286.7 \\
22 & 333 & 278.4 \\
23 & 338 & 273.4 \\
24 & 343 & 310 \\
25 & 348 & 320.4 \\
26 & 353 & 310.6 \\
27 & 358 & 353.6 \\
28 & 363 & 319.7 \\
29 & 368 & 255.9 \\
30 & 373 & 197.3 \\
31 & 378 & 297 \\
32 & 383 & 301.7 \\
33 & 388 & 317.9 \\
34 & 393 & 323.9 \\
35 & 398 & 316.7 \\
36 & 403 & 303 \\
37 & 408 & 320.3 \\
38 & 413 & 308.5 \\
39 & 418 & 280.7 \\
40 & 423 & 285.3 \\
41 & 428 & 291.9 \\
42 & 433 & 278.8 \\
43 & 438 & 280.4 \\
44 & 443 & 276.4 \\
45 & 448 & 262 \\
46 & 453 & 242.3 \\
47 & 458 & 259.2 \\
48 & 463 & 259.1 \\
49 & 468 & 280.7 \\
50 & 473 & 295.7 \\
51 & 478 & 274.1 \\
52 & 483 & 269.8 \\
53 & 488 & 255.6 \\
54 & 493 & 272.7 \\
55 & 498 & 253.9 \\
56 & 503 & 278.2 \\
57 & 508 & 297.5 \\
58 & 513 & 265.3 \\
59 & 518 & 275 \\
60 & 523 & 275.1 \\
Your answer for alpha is 2.7 keV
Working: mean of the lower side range 321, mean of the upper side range 266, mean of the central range 290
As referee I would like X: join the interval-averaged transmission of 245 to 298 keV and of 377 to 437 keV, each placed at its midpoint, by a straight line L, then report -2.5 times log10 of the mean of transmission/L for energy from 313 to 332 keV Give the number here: 0.17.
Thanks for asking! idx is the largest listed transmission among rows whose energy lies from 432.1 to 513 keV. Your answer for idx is 297.5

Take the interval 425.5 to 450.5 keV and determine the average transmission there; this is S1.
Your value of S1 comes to 278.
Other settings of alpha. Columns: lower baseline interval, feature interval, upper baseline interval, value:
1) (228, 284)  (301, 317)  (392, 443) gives 2.07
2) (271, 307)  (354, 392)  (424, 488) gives 1.34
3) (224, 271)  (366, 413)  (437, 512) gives 1.57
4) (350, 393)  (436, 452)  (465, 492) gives 0.67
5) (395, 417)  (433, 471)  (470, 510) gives 3.09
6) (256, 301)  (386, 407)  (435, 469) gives -1.64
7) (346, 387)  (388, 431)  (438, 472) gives -3.56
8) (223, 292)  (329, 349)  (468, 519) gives 2.12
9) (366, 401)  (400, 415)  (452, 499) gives -1.50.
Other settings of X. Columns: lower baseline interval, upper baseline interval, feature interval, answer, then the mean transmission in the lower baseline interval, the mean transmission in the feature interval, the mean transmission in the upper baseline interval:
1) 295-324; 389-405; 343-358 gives -0.043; 302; 321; 315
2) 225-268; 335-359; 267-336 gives 0.071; 365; 314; 310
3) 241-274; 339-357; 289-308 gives 0.030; 362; 331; 314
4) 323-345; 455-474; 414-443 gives -0.034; 286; 284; 271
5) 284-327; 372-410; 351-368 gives -0.046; 311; 318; 301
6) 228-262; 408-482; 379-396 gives -0.035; 366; 313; 278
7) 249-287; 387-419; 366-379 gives 0.297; 357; 244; 311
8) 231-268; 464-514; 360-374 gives 0.202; 368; 268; 274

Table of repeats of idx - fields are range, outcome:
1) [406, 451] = 320.3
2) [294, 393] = 353.6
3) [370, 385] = 301.7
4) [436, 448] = 280.4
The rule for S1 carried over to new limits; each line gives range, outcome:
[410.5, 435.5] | 289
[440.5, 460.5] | 260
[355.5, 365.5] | 337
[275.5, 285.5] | 349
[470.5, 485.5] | 280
